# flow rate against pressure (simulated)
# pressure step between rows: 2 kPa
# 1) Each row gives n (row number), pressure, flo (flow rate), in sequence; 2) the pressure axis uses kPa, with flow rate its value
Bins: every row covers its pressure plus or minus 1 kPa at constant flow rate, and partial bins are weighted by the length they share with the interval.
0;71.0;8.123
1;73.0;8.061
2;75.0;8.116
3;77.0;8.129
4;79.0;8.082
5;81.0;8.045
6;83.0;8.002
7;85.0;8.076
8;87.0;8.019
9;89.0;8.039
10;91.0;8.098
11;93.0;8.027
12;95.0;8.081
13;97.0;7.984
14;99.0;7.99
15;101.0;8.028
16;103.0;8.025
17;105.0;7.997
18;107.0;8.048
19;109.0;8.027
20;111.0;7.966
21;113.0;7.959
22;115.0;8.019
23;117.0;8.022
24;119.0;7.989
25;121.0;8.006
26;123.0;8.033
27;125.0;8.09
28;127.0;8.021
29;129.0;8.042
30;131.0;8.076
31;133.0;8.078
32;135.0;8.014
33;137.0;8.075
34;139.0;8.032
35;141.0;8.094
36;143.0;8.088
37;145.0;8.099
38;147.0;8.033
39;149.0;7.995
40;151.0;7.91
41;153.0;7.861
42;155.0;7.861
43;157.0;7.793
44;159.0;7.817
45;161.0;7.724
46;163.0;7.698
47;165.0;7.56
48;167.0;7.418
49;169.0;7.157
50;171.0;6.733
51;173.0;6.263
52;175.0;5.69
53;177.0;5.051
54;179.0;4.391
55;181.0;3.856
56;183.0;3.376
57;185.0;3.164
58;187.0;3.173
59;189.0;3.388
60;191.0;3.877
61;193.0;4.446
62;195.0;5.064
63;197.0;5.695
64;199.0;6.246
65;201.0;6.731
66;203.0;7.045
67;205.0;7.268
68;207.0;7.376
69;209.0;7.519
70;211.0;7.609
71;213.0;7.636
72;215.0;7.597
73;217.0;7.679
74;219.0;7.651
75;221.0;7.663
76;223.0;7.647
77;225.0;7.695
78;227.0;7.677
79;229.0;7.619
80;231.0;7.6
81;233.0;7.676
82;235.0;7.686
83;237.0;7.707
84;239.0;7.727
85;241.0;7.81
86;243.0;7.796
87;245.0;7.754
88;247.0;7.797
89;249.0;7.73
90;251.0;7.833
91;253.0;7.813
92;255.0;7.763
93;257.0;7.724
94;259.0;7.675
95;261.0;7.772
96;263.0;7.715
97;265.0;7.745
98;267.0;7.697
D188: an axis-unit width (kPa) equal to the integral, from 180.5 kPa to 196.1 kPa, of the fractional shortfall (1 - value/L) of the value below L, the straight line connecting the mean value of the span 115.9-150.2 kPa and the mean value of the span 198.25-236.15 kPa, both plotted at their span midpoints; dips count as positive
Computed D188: 7.9 kPa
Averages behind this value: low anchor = 8.05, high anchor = 7.46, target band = 3.8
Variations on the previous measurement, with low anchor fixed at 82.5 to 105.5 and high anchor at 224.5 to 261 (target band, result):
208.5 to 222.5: 0.3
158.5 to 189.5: 8.7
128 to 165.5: -0.1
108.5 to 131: -0.1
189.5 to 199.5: 3.7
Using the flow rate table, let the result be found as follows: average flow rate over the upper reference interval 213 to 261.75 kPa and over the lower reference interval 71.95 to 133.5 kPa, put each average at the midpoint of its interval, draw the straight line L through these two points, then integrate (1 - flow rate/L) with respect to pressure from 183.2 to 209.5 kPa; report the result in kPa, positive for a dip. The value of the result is 8.24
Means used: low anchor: 8.04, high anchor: 7.71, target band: 5.36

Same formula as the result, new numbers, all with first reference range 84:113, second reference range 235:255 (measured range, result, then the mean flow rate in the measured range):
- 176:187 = 5.6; 3.9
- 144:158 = 0.0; 7.94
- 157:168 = 0.4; 7.66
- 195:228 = 2.5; 7.23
